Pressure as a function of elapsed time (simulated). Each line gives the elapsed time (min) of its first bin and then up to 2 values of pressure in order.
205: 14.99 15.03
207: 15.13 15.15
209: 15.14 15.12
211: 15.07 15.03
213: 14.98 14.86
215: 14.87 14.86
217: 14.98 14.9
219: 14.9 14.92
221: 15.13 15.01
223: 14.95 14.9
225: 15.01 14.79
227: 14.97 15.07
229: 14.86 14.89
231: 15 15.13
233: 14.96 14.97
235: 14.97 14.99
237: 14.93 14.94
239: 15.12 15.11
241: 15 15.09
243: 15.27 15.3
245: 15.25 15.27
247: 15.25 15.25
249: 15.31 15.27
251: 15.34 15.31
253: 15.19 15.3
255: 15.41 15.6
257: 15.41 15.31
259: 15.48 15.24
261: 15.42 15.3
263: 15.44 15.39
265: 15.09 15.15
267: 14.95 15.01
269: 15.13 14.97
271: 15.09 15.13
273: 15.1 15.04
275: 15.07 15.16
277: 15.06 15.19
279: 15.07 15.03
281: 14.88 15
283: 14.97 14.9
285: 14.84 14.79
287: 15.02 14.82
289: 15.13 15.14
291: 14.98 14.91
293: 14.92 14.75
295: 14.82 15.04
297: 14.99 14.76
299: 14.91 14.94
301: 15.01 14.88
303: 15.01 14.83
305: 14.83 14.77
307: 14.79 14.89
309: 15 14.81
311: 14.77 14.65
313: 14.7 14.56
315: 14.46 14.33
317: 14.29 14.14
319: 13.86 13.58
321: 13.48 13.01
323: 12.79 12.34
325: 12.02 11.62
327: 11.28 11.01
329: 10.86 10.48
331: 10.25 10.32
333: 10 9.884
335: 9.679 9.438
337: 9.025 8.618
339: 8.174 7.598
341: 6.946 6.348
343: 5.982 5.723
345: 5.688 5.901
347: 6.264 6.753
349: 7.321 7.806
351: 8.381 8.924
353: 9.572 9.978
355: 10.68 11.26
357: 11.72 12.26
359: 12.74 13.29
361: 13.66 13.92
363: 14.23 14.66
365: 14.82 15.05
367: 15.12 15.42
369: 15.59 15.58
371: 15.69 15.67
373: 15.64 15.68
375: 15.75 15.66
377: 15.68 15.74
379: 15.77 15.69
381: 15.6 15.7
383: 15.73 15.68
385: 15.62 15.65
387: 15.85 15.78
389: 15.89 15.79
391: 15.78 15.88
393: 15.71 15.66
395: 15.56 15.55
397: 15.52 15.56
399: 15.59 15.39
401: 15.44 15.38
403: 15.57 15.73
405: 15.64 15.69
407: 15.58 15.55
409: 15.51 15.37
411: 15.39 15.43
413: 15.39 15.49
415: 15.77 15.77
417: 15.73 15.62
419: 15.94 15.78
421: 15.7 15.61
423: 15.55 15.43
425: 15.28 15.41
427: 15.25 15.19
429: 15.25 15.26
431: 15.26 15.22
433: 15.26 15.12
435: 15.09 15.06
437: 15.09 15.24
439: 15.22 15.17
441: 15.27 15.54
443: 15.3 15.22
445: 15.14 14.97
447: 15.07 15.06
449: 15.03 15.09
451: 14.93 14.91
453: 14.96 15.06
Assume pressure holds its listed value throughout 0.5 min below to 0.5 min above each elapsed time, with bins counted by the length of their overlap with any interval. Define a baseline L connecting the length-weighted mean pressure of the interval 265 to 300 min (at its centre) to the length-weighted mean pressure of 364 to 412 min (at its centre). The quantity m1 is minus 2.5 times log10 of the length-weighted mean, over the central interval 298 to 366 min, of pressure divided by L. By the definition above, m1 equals 0.29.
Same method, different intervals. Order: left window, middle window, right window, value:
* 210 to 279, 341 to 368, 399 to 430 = 0.43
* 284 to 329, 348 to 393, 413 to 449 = 0.06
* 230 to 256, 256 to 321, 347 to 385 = -0.03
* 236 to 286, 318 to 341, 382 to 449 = 0.37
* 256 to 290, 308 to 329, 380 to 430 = 0.13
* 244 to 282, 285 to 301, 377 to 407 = 0.03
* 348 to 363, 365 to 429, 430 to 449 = -0.21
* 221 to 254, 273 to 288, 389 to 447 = 0.01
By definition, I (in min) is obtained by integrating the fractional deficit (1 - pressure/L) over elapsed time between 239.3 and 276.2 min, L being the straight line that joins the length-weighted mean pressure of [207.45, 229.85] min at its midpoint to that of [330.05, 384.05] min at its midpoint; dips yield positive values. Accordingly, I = -3.1 min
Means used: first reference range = 15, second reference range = 11.7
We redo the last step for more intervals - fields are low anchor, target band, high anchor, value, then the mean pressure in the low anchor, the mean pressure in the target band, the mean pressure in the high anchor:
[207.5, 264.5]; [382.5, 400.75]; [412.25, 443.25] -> -0.4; 15.1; 15.7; 15.4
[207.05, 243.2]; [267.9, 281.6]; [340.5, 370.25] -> -1.8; 15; 15.1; 10.7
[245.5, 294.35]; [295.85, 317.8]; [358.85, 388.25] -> 0.6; 15.1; 14.8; 15.2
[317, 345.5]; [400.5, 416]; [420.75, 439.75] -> -1.5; 10.2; 15.5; 15.3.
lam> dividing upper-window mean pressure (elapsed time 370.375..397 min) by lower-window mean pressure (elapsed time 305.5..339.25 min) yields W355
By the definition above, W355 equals 1.3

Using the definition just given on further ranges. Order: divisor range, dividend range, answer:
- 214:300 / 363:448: 1.03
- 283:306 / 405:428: 1.04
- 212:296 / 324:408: 0.85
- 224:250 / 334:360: 0.57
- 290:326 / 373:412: 1.09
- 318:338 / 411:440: 1.36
